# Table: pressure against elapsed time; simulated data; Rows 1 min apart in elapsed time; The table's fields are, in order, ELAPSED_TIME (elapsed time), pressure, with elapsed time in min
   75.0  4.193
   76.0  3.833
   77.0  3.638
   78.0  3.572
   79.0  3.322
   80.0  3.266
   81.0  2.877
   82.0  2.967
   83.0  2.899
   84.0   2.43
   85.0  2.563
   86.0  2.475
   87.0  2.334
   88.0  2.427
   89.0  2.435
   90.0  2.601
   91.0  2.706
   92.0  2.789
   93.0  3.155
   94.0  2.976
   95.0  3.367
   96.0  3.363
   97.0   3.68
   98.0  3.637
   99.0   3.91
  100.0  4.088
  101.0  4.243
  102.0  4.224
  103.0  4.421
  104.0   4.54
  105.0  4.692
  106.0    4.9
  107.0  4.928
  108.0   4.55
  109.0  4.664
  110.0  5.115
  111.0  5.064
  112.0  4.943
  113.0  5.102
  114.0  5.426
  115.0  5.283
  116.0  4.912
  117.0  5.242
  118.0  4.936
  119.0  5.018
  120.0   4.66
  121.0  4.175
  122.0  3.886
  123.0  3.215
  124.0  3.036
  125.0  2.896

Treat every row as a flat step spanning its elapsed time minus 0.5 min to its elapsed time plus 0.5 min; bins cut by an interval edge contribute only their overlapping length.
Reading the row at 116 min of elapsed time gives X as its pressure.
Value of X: 4.912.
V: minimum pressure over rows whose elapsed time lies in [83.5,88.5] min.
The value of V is 2.334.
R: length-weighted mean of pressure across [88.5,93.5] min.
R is 2.74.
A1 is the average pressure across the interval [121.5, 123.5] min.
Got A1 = 3.55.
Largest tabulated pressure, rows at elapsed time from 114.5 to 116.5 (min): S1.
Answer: 5.283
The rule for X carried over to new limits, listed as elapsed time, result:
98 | 3.637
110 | 5.115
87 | 2.334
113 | 5.102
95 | 3.367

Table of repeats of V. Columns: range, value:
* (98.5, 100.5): 3.91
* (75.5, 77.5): 3.638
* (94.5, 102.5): 3.363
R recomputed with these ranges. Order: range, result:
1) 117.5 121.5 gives 4.7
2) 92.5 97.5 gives 3.31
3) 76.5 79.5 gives 3.51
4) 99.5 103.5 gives 4.24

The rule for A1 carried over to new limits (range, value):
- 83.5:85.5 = 2.5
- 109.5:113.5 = 5.06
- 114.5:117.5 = 5.15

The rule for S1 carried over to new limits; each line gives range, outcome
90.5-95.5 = 3.367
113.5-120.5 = 5.426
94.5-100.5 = 4.088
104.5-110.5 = 5.115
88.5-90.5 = 2.601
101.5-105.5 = 4.692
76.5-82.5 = 3.638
